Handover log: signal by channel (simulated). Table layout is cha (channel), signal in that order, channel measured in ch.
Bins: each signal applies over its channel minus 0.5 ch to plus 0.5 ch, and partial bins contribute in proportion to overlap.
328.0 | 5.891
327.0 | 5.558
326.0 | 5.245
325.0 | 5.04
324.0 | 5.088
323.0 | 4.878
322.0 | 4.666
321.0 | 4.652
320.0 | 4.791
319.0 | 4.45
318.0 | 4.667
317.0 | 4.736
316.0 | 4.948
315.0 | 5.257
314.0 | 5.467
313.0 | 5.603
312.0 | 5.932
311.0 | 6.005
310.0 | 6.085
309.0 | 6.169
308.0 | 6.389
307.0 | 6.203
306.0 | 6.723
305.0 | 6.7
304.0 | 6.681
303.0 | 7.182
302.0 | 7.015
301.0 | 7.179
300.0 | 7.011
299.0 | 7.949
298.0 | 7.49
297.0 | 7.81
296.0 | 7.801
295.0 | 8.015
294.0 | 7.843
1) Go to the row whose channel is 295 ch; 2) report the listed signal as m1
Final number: 8.015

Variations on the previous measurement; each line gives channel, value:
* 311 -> 6.005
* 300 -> 7.011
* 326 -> 5.245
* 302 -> 7.015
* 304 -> 6.681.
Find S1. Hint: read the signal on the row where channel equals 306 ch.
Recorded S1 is 6.723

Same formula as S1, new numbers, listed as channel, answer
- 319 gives 4.45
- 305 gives 6.7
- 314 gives 5.467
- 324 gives 5.088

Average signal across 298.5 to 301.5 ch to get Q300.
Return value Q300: 7.38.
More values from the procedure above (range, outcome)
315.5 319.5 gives 4.7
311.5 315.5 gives 5.56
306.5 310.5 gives 6.21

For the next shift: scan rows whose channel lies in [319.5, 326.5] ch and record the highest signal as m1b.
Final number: 5.245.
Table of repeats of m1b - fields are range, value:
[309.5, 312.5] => 6.085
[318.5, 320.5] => 4.791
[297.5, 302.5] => 7.949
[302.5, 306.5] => 7.182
